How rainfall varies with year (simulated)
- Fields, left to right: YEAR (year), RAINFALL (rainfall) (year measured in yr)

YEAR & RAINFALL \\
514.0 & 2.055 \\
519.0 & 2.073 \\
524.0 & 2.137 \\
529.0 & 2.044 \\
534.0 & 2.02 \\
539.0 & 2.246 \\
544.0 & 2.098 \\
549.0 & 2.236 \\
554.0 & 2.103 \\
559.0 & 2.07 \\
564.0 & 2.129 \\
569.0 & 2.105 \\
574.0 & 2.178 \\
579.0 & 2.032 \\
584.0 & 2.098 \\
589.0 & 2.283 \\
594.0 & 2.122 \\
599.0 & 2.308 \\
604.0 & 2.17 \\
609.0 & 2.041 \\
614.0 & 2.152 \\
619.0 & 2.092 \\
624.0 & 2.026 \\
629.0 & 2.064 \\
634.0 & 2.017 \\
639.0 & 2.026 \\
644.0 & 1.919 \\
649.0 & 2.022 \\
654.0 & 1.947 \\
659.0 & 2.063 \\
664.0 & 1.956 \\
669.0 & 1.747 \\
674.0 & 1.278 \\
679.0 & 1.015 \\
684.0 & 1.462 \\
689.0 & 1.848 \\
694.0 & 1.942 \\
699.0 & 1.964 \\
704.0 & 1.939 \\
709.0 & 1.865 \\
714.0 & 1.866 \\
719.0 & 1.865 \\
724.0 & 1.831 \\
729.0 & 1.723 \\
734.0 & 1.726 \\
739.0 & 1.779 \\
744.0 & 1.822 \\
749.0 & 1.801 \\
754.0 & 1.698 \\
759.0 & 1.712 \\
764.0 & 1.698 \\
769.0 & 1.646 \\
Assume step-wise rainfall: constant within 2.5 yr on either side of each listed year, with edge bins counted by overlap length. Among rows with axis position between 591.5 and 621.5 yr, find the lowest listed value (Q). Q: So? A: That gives 2.041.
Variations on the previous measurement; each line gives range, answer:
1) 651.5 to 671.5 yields 1.747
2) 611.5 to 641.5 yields 2.017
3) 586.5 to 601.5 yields 2.122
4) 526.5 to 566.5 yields 2.02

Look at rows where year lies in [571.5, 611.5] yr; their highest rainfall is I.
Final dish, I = 2.308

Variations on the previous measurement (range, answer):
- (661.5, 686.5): 1.956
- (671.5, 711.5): 1.964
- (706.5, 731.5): 1.866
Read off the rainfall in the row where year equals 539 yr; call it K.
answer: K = 2.246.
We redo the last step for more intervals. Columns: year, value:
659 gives 2.063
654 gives 1.947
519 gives 2.073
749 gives 1.801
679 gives 1.015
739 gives 1.779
